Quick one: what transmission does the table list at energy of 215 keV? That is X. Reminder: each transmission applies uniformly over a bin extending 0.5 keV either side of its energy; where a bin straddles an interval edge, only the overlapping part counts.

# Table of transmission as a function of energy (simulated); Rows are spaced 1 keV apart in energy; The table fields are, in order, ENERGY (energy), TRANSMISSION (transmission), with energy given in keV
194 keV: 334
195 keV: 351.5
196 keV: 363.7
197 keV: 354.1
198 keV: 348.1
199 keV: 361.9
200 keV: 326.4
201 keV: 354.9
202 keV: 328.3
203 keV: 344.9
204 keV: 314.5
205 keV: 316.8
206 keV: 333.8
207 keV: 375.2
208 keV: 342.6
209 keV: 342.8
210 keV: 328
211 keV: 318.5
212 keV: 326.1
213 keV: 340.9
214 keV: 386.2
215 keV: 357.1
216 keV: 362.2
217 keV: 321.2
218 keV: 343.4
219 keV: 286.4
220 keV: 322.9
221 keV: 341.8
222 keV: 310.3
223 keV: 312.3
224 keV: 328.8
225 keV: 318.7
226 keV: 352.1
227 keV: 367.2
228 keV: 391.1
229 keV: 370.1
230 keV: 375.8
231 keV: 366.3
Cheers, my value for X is 357.1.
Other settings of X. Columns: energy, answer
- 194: 334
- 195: 351.5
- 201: 354.9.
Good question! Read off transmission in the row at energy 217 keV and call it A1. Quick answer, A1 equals 321.2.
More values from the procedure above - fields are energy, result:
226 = 352.1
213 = 340.9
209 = 342.8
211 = 318.5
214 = 386.2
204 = 314.5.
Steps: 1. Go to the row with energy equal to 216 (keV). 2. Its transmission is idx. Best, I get 362.2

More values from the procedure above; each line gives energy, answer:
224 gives 328.8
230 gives 375.8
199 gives 361.9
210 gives 328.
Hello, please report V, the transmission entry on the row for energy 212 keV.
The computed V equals 326.1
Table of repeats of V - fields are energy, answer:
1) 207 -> 375.2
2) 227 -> 367.2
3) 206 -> 333.8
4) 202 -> 328.3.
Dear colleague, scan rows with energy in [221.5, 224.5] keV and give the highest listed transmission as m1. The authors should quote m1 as 328.8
